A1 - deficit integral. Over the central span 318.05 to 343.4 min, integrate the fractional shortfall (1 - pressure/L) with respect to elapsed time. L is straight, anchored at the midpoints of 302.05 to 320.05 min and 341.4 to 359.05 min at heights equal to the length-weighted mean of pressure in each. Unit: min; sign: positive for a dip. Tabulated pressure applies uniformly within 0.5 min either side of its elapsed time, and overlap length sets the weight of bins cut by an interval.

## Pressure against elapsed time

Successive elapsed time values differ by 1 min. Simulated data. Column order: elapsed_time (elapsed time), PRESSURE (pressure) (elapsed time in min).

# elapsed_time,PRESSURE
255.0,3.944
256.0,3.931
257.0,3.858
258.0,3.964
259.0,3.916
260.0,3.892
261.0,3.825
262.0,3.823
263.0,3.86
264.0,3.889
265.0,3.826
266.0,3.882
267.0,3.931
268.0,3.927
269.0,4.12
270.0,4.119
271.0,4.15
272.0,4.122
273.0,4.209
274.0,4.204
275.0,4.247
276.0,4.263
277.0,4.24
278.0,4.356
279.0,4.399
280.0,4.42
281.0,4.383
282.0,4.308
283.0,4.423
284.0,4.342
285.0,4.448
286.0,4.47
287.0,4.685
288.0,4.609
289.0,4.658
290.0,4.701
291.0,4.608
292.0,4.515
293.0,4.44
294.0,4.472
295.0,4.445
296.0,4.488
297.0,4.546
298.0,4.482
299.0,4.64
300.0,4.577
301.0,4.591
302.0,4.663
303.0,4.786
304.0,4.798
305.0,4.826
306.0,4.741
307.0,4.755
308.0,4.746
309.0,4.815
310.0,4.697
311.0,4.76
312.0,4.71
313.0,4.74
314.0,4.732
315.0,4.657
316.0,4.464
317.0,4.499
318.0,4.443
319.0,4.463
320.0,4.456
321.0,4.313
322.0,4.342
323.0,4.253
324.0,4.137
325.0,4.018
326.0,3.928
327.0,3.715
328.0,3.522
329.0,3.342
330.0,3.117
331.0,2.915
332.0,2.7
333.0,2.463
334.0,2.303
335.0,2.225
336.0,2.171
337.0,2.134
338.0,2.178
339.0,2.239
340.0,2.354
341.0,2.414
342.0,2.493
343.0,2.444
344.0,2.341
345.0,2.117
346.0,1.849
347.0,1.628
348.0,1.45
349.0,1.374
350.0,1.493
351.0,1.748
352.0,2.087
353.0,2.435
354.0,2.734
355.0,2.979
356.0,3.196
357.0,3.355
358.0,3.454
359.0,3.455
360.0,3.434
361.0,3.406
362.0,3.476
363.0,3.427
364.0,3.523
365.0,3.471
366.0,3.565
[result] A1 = 2.8 min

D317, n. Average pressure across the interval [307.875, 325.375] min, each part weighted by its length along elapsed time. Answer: 4.51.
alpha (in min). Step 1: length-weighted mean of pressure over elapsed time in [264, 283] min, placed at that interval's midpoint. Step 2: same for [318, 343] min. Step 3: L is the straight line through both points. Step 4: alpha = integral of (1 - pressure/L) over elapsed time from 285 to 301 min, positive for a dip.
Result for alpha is -3.01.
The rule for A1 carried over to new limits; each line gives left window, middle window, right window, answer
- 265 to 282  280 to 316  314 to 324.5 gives -2.47 min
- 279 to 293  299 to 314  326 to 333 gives -3.23 min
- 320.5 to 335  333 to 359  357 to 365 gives 8.58 min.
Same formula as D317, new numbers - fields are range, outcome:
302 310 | 4.77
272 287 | 4.34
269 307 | 4.47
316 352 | 2.91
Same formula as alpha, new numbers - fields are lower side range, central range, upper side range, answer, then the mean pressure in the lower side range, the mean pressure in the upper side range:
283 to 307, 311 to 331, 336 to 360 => -3.9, 4.59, 2.36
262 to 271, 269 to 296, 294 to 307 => -0.8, 3.95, 4.63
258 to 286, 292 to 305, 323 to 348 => -3.9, 4.13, 2.7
